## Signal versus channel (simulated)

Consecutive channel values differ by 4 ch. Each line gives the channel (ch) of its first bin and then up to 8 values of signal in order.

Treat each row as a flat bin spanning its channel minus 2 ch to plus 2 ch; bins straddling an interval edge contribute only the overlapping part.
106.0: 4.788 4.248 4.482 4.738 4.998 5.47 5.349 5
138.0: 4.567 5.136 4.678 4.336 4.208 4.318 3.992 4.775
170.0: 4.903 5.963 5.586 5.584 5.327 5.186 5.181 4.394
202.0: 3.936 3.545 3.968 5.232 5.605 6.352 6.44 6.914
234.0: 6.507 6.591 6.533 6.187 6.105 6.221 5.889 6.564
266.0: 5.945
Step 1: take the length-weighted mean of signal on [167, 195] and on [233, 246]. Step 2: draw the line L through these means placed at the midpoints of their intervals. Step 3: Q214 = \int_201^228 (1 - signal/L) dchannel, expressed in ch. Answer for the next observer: 4.4 ch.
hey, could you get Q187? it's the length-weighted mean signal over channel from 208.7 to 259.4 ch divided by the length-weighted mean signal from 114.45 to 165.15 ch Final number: 1.28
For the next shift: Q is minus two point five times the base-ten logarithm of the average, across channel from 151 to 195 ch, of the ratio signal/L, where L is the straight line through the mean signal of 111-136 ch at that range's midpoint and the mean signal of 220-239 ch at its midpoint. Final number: 0.15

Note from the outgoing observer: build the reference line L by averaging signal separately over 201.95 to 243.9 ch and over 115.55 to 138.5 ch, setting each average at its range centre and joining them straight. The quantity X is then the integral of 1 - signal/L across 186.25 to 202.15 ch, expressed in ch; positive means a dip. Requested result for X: 1.9 ch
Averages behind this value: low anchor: 5.04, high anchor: 5.68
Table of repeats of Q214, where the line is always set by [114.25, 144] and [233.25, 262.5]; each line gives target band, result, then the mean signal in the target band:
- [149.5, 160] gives 1.99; 4.28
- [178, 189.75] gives 0.35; 5.44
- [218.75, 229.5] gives -0.59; 6.38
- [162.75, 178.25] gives 0.83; 5.17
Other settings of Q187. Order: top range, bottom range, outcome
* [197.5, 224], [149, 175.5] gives 1.02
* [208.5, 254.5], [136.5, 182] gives 1.26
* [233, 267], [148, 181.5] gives 1.31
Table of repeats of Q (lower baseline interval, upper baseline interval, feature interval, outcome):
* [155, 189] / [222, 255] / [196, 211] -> 0.395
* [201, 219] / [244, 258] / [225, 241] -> -0.226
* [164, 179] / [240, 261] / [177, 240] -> 0.066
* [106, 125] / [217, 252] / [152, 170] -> 0.212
